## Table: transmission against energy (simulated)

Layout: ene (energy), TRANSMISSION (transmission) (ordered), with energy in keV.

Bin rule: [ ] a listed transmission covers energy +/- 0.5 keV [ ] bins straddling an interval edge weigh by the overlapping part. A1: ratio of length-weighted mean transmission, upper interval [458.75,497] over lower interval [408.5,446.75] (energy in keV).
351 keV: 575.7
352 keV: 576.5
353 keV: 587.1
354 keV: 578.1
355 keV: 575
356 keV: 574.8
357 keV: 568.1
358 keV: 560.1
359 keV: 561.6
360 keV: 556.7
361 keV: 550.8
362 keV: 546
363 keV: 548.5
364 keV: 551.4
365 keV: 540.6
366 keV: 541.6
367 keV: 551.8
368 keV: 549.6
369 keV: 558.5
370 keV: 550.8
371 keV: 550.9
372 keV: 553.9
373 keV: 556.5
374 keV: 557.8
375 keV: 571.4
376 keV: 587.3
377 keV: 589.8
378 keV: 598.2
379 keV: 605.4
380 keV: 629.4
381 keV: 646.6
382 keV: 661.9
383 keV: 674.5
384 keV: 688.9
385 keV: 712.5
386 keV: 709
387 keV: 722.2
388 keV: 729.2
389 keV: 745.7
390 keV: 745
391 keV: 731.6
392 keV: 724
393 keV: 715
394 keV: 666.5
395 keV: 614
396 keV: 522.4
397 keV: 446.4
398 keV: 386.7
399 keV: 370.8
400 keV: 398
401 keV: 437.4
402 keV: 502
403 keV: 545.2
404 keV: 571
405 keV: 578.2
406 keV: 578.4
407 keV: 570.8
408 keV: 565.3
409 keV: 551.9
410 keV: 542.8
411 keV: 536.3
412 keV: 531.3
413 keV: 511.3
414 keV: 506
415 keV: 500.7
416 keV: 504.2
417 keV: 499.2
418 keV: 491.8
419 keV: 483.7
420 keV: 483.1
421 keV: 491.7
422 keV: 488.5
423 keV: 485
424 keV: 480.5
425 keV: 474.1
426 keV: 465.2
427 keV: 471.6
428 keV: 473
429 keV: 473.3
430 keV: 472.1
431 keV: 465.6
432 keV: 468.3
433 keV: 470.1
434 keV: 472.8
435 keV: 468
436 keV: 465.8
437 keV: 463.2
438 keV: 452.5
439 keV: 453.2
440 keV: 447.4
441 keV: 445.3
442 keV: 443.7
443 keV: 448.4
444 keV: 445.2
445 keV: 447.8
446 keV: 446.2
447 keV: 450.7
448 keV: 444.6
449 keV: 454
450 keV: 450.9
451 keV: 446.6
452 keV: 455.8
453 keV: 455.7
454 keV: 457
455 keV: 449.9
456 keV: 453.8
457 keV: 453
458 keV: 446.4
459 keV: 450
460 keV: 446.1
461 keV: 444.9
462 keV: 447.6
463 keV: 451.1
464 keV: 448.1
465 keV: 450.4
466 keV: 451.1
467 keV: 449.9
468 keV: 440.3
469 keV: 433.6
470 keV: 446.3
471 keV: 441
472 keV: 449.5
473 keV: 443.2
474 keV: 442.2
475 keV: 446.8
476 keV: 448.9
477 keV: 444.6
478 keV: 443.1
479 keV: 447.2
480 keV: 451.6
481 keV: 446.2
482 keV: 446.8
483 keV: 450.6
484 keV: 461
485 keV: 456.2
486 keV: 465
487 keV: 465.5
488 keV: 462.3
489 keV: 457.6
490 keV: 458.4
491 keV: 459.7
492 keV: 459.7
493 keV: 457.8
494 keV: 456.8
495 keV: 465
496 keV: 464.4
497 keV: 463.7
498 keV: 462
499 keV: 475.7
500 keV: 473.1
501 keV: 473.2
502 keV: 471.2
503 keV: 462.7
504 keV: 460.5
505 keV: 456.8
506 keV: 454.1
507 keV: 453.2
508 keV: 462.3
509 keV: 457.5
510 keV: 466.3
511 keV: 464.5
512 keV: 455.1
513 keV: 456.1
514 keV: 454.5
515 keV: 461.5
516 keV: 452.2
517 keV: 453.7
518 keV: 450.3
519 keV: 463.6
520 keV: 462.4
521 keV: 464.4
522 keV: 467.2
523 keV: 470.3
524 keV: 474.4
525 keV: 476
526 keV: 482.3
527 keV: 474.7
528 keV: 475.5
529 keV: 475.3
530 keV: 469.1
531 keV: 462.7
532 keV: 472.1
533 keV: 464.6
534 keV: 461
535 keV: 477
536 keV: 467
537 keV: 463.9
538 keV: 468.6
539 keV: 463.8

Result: 0.9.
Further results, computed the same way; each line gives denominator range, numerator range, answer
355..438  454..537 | 0.83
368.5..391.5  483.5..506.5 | 0.73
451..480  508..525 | 1.03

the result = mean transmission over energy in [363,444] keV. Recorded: 543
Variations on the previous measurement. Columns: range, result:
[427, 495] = 453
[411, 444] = 477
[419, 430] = 479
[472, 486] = 449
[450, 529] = 457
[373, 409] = 601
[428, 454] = 457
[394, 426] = 507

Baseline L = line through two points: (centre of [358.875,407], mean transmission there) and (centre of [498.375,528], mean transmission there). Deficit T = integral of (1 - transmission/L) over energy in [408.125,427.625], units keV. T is 1.9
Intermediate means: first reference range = 588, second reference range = 464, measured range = 501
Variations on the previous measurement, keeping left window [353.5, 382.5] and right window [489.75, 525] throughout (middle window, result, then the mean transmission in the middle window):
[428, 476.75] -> 5.1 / 452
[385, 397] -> -2.8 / 684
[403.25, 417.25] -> 0.0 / 540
